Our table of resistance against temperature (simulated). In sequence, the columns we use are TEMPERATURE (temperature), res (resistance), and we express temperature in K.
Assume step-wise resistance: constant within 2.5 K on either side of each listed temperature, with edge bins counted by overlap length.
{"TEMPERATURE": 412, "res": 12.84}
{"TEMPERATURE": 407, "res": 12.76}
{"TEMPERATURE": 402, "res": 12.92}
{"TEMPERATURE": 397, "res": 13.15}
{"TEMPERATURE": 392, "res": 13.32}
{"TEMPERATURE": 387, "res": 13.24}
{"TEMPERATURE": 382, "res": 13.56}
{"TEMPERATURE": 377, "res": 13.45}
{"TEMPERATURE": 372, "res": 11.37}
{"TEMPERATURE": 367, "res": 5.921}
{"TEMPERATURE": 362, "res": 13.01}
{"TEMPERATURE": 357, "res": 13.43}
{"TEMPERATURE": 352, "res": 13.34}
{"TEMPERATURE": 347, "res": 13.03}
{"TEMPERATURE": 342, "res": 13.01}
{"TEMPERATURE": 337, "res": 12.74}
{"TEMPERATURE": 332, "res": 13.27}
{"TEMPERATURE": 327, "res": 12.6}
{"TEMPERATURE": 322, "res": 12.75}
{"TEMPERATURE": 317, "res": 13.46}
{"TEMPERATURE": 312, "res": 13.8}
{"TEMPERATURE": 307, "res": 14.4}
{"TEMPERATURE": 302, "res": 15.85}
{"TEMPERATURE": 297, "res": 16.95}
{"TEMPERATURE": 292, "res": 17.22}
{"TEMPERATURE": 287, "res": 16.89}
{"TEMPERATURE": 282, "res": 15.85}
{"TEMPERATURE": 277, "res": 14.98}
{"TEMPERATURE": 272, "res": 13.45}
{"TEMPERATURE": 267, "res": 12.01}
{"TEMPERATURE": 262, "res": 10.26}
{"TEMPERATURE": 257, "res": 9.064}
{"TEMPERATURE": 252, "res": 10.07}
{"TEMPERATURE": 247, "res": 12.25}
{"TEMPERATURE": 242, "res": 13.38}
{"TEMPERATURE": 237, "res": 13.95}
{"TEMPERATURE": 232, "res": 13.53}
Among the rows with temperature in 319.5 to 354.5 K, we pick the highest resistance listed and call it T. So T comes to 13.34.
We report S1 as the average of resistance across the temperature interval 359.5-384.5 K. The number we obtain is 11.5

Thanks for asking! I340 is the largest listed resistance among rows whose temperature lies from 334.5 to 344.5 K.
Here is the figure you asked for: 13.01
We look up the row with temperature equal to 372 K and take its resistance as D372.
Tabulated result 11.37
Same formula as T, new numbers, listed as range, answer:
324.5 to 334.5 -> 13.27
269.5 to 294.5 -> 17.22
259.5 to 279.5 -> 14.98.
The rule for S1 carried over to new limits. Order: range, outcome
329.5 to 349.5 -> 13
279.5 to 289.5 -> 16.4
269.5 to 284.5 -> 14.8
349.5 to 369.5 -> 11.4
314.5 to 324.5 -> 13.1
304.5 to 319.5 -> 13.9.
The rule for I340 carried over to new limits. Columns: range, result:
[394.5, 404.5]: 13.15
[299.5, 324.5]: 15.85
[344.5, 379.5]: 13.45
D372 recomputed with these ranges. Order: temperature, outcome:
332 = 13.27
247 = 12.25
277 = 14.98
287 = 16.89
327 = 12.6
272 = 13.45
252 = 10.07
